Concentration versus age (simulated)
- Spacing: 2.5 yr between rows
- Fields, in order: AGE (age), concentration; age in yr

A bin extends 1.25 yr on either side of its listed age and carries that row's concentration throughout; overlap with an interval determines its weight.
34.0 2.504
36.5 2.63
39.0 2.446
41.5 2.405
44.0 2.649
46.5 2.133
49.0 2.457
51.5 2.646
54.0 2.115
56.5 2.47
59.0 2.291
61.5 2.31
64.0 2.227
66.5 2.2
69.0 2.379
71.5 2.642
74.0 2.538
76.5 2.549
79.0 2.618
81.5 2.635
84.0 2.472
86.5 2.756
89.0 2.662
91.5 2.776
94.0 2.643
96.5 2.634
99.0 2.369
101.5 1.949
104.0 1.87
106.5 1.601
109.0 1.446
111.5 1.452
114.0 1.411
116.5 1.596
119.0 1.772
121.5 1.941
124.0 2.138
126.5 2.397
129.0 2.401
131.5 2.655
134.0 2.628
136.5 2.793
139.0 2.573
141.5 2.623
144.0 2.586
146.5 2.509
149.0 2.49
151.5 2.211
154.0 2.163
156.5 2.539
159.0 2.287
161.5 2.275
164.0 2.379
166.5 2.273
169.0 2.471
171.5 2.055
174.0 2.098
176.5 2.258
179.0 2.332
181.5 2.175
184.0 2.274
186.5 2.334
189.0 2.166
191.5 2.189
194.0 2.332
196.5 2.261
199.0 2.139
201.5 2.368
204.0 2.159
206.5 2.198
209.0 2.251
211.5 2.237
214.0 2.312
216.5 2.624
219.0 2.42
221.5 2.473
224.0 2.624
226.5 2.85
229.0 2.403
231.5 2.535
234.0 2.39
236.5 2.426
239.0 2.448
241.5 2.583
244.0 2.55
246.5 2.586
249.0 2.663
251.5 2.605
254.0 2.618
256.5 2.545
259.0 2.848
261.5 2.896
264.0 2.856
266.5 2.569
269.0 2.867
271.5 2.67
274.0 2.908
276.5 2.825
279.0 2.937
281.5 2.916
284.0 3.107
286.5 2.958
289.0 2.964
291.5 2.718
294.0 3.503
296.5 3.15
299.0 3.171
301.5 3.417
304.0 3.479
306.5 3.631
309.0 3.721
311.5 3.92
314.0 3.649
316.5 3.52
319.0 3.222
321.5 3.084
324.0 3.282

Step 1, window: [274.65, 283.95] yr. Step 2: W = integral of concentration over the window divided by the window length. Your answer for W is 2.92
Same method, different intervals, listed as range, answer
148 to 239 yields 2.33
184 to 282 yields 2.52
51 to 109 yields 2.38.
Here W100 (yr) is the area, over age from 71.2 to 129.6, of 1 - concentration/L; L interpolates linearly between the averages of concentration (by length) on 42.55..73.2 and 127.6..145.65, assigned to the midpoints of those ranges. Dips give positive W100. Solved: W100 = 6.62 yr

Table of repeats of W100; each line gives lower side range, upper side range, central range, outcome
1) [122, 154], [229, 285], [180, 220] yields 4.8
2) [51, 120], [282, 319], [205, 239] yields 5.8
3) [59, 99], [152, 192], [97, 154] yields 5.4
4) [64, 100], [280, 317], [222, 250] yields 4.9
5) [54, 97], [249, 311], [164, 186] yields 3.9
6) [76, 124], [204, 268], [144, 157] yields -0.5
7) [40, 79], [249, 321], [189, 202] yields 2.6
